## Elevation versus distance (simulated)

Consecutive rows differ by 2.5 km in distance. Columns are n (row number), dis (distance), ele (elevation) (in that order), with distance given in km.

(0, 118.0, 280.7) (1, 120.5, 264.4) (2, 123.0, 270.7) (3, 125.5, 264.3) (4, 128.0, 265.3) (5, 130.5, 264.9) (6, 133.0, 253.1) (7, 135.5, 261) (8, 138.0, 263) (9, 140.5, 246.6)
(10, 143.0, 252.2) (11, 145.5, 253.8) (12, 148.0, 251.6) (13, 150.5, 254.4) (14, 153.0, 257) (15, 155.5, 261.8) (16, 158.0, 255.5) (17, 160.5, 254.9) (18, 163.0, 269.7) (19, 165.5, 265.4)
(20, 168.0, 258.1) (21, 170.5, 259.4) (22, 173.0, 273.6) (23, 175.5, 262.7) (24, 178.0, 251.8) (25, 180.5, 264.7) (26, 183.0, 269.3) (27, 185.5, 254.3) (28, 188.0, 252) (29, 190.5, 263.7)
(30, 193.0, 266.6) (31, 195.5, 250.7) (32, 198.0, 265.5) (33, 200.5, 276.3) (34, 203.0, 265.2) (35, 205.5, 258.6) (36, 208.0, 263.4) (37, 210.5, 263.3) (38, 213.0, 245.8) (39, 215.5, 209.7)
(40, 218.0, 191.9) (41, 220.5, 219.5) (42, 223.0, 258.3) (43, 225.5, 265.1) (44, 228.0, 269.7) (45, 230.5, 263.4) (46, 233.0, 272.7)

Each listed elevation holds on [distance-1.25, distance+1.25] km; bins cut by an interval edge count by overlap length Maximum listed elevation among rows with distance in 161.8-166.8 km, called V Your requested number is 269.7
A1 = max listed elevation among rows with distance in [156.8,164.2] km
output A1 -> 269.7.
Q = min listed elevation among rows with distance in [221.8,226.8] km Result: 258.3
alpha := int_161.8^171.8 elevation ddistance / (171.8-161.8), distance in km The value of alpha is 263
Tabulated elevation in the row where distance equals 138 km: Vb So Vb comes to 263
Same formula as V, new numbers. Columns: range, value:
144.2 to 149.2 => 253.8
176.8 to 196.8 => 269.3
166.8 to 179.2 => 273.6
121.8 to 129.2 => 270.7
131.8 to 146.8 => 263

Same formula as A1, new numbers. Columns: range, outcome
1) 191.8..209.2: 276.3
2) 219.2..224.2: 258.3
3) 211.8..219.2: 245.8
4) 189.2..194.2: 266.6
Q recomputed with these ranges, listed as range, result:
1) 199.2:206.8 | 258.6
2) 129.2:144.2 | 246.6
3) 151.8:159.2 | 255.5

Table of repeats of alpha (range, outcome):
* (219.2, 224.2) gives 238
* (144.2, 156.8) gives 256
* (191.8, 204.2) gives 265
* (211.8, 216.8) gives 227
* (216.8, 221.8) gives 206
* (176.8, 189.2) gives 258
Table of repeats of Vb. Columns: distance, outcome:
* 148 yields 251.6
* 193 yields 266.6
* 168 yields 258.1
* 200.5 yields 276.3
